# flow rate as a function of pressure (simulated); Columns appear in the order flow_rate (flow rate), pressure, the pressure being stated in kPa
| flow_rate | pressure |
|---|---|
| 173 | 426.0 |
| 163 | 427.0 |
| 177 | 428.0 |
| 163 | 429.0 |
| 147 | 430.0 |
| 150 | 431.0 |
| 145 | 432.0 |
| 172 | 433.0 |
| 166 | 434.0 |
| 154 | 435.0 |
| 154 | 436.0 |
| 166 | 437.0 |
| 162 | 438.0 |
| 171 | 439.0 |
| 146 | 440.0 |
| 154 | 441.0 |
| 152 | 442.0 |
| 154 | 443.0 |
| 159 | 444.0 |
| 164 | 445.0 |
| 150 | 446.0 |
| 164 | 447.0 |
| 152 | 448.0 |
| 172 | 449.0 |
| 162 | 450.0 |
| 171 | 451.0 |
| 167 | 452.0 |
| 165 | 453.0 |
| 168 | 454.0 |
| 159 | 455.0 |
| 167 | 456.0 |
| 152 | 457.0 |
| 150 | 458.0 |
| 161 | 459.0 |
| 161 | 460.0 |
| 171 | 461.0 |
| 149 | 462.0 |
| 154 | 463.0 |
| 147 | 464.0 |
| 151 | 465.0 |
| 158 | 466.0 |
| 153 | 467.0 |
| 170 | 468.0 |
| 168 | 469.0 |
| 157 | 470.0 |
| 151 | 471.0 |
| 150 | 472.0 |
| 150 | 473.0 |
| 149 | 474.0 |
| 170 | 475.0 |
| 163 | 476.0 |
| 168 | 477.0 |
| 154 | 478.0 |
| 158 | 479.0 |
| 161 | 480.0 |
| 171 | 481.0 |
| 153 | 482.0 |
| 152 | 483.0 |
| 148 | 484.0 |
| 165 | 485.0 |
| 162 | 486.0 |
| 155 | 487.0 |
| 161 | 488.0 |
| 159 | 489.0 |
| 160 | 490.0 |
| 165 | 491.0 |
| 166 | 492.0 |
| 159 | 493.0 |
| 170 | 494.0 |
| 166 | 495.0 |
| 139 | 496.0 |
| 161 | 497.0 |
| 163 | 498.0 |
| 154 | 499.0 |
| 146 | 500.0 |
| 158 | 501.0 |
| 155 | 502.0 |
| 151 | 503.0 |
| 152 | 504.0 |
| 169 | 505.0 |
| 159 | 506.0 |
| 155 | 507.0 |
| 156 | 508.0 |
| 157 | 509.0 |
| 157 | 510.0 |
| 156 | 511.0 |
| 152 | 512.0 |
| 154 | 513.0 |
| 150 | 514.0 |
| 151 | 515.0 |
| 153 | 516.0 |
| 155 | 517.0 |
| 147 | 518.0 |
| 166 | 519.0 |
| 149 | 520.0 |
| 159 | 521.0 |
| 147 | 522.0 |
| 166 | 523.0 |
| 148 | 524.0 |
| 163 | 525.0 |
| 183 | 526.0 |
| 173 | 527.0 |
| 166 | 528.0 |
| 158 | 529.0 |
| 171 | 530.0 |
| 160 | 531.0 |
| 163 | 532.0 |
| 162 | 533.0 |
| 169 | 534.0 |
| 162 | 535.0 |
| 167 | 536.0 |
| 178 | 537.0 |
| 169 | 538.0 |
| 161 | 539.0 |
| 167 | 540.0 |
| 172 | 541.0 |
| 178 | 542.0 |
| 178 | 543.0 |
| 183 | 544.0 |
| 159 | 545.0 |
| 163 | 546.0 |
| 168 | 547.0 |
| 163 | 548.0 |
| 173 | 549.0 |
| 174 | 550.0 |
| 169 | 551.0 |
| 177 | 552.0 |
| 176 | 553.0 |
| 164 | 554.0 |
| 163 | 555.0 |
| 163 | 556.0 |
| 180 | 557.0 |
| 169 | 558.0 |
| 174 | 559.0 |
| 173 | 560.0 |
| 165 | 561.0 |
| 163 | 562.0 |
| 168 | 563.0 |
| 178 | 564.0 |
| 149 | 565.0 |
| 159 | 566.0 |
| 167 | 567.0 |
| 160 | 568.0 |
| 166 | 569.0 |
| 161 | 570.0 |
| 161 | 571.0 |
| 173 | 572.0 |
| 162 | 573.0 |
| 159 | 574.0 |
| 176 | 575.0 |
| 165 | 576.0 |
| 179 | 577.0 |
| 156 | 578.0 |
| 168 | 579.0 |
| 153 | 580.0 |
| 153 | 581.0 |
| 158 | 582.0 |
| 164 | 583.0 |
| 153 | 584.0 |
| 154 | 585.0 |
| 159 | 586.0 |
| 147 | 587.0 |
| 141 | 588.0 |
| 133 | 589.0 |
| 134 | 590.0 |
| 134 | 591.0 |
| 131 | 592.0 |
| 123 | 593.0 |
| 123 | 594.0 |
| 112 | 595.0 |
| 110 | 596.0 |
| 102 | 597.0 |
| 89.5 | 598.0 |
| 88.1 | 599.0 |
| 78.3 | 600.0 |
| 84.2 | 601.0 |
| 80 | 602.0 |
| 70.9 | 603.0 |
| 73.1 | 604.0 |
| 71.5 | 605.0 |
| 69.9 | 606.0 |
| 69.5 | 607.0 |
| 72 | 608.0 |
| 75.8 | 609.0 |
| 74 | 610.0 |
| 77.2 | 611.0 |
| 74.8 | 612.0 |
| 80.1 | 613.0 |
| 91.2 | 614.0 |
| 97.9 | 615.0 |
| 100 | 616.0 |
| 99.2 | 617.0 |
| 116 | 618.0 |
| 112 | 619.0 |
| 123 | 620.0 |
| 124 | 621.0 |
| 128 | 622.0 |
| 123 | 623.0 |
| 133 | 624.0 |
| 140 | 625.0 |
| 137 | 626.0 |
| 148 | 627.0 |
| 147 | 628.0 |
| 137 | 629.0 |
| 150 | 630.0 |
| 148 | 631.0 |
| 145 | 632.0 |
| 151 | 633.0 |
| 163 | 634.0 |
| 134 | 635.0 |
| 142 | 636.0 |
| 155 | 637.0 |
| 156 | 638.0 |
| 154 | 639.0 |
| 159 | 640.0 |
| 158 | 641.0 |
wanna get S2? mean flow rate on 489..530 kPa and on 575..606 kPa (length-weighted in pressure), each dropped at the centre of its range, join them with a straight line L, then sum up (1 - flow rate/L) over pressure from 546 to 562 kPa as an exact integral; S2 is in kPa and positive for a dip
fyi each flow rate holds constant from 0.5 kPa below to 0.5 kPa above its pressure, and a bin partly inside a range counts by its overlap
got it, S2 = -3.3 kPa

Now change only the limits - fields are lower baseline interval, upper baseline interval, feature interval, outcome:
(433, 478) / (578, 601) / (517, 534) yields -1.9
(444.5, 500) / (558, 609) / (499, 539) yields -2.6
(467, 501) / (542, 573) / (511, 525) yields 0.8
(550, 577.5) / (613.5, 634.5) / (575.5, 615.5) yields 9.3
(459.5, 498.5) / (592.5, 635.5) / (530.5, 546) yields -3.6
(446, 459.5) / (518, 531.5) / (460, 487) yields 0.7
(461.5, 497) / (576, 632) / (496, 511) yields -0.6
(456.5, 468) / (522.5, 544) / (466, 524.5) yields 1.5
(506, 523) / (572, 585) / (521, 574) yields -2.8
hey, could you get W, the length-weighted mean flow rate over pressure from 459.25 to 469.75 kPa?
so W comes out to 158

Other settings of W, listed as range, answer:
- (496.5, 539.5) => 159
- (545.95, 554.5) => 170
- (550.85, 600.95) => 151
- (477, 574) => 162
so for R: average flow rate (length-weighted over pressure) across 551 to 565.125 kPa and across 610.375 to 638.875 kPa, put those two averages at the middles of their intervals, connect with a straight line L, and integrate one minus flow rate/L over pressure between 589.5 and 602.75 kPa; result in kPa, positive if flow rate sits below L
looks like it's 3.6 kPa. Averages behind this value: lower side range 169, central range 106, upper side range 126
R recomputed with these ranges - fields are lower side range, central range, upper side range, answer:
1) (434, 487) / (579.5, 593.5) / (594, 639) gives -2.94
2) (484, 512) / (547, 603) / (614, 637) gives -2.83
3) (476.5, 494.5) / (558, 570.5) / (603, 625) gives -4.68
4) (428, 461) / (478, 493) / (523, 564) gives 0.36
